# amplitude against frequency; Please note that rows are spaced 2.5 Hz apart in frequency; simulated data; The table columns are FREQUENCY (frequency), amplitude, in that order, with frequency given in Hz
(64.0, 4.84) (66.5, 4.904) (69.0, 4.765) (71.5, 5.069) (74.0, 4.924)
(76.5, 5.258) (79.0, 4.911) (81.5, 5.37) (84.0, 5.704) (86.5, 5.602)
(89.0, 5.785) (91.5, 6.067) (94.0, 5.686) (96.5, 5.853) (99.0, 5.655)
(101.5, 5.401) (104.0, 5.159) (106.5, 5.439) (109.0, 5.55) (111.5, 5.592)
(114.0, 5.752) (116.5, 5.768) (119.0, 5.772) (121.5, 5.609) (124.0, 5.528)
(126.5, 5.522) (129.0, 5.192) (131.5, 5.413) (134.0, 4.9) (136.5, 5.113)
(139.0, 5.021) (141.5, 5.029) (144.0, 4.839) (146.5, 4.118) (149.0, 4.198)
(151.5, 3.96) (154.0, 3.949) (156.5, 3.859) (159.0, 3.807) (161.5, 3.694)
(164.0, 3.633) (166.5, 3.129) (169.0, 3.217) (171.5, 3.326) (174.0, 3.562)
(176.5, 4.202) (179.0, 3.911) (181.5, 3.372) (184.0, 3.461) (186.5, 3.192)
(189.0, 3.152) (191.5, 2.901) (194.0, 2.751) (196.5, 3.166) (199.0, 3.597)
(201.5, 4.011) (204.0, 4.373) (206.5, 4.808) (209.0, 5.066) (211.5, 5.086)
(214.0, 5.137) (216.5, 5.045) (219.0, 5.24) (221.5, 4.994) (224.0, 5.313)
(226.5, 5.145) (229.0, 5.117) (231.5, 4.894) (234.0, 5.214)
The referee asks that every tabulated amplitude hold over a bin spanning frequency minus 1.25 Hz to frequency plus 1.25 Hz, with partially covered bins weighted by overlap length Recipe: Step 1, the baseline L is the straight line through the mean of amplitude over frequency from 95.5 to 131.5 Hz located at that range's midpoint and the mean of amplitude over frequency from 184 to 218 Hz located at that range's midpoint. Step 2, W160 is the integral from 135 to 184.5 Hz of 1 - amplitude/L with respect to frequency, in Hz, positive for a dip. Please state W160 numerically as 8.0 Hz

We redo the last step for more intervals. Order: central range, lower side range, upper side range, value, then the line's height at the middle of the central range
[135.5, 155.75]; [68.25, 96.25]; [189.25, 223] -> 1.41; 4.84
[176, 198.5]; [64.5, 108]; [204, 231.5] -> 7.92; 5.13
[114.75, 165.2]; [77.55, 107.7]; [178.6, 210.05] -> -0.66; 4.67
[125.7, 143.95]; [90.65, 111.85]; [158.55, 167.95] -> -2.70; 4.48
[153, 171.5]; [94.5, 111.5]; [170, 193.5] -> 1.70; 3.95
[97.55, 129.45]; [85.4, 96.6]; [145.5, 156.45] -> -2.65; 5.13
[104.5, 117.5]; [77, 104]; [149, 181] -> -1.38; 5.06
